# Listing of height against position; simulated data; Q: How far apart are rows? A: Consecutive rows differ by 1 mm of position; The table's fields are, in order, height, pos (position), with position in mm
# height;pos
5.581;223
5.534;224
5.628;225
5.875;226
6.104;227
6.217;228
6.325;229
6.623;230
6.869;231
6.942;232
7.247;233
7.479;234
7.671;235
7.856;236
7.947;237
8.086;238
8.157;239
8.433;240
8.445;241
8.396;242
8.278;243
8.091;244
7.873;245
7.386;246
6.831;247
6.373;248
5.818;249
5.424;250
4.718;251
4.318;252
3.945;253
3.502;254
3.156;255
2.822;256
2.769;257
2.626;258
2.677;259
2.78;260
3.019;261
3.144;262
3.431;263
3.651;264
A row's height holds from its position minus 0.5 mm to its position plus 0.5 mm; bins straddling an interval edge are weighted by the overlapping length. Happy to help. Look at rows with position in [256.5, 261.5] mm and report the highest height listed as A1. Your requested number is 3.019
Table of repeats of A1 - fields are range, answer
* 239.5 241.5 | 8.445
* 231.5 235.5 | 7.671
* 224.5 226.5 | 5.875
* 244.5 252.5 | 7.873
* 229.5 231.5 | 6.869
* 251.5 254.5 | 4.318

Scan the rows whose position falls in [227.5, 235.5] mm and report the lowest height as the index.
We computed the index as 6.217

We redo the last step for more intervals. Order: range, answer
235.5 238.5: 7.856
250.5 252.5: 4.318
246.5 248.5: 6.373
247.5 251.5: 4.718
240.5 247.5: 6.831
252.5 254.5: 3.502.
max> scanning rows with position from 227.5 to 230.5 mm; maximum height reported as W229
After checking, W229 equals 6.623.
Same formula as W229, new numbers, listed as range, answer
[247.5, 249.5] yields 6.373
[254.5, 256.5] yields 3.156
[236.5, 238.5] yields 8.086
